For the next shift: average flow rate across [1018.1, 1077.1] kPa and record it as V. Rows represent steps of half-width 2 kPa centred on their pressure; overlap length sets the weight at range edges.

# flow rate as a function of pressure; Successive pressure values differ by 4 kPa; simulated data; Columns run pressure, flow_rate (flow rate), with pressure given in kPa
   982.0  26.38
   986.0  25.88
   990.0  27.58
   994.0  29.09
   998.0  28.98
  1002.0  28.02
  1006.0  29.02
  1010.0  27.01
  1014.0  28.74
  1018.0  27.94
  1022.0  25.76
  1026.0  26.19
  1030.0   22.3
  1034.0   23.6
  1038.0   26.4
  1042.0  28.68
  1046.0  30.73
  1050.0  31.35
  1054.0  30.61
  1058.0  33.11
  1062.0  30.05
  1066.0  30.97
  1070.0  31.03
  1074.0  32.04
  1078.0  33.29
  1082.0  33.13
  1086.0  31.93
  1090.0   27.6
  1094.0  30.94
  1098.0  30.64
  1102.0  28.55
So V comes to 28.8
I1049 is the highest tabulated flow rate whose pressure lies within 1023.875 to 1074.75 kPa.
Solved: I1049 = 33.11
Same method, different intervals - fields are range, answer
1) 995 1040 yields 29.02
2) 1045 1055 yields 31.35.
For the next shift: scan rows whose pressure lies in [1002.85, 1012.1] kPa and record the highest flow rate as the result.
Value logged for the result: 29.02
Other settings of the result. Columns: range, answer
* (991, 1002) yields 29.09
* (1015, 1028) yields 27.94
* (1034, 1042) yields 28.68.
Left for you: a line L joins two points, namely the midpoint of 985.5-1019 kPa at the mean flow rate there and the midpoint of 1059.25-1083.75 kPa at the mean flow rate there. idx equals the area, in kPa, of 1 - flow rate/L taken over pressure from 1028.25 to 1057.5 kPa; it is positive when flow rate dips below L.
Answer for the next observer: 2.24 kPa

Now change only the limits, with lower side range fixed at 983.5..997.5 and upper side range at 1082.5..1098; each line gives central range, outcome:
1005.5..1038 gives 2.6 kPa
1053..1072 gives -0.9 kPa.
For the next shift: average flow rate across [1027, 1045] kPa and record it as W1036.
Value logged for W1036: 25.6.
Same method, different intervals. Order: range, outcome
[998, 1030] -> 27.3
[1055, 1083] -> 31.9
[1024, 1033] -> 24.2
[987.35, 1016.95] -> 28.3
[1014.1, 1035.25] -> 25.5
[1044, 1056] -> 30.9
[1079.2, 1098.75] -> 31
